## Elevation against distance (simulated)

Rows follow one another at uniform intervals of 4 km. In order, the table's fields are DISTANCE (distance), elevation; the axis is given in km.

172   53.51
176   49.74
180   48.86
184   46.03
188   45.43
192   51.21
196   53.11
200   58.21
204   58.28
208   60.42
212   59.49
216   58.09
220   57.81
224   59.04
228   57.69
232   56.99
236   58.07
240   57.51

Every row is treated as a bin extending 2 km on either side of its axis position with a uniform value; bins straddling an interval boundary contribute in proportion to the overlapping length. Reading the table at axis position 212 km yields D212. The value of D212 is 59.49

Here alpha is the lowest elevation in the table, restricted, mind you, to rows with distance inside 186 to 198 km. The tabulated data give 45.43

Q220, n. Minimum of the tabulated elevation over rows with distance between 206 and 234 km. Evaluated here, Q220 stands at 56.99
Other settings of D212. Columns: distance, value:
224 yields 59.04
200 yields 58.21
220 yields 57.81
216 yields 58.09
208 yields 60.42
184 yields 46.03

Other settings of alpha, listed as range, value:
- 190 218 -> 51.21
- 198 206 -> 58.21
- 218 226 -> 57.81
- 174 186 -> 46.03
